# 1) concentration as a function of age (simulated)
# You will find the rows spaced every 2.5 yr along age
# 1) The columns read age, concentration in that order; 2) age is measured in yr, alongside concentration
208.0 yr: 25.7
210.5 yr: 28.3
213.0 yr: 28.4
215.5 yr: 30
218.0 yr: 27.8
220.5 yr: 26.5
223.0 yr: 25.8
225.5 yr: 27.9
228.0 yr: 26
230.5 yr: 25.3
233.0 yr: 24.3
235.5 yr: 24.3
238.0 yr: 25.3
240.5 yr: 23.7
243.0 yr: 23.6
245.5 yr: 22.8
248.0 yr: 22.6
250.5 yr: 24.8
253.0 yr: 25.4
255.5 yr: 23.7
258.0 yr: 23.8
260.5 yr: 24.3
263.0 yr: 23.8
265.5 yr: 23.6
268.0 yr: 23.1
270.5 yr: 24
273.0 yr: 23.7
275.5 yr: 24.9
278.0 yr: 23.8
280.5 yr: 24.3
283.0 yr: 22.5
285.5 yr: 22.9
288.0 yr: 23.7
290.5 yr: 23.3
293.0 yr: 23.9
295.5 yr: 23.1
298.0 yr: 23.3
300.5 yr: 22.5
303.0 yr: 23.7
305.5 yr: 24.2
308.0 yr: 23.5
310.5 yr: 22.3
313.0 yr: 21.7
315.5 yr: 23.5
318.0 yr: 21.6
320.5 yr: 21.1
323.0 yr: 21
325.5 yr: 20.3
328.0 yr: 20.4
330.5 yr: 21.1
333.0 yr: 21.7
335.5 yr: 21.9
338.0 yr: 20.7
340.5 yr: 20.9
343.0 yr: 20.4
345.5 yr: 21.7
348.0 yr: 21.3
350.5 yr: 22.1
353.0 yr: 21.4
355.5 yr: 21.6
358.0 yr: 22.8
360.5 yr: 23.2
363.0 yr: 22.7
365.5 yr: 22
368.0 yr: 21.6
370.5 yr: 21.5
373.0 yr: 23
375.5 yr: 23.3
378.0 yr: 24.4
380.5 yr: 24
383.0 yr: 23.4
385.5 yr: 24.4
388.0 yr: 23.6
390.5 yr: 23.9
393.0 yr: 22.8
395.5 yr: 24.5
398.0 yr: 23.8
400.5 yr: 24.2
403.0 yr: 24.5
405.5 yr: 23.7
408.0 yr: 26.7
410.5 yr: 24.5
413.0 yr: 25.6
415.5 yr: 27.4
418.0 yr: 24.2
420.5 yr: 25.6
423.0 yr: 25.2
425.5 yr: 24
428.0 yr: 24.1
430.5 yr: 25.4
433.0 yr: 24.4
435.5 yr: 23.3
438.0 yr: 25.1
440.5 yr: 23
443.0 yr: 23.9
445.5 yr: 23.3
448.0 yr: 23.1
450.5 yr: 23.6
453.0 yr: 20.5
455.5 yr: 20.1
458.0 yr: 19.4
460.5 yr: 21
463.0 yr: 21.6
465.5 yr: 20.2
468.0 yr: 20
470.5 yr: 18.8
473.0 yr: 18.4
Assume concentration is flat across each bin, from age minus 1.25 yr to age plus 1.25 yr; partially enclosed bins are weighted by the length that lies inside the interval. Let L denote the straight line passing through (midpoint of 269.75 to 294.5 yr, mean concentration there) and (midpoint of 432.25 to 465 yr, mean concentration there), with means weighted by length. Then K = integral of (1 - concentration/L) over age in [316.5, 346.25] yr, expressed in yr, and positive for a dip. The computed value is 2.85 yr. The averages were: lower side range 23.7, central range 21.1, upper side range 22.4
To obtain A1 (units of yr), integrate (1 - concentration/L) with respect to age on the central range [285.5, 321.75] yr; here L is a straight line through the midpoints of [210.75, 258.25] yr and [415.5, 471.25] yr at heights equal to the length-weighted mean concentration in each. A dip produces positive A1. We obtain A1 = 2.4 yr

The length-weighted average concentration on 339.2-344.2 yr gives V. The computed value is 20.7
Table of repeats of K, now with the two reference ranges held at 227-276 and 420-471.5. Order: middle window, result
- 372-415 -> -2.2 yr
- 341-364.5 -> 1.5 yr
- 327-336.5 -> 0.9 yr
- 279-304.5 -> 0.5 yr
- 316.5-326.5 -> 1.1 yr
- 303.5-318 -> 0.4 yr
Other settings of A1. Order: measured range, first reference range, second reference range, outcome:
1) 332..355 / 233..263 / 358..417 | 2.45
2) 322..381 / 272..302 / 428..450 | 4.56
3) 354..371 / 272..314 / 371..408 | 1.08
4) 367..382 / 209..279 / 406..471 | 0.55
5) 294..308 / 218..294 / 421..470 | 0.32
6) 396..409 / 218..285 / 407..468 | -0.49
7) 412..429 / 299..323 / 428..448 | -0.97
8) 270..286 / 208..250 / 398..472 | 0.91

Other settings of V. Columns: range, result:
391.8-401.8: 23.8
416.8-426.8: 24.7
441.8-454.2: 22.9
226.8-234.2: 25.2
